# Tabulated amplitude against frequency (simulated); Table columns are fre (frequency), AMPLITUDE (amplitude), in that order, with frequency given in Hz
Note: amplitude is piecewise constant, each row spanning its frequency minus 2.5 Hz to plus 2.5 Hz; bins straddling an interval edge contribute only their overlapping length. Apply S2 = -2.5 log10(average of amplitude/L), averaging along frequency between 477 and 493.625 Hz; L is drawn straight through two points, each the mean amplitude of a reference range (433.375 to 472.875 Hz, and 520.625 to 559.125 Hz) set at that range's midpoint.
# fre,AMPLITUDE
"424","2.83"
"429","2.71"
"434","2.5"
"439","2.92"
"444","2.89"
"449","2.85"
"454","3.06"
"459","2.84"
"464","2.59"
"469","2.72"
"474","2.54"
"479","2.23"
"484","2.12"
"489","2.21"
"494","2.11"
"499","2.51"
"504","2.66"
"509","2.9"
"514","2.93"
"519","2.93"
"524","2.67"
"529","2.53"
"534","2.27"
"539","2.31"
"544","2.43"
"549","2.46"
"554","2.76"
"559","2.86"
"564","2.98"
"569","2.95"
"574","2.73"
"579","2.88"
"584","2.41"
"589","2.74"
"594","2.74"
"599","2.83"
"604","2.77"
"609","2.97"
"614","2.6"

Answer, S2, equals 0.23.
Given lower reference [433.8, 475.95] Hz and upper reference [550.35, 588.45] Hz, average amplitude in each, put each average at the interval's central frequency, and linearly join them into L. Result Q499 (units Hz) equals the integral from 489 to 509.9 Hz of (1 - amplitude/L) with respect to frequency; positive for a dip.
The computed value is 2.3 Hz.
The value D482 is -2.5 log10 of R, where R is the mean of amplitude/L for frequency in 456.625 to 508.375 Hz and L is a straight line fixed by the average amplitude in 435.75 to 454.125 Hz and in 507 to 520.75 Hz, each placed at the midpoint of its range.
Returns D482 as 0.18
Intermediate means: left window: 2.9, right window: 2.92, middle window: 2.47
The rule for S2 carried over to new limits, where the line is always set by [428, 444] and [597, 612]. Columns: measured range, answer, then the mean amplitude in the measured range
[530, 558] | 0.14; 2.47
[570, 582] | 0.01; 2.81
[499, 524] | -0.01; 2.8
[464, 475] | 0.05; 2.63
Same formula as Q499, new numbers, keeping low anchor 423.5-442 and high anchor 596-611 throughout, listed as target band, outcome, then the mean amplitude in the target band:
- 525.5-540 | 2.1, 2.4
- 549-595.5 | 1.0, 2.77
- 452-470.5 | -0.3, 2.8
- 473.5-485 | 2.0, 2.28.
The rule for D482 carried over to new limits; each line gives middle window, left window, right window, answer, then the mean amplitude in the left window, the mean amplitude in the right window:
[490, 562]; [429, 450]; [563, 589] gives 0.08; 2.78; 2.77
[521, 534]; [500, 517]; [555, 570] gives 0.12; 2.8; 2.91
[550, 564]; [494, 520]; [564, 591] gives -0.02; 2.71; 2.76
